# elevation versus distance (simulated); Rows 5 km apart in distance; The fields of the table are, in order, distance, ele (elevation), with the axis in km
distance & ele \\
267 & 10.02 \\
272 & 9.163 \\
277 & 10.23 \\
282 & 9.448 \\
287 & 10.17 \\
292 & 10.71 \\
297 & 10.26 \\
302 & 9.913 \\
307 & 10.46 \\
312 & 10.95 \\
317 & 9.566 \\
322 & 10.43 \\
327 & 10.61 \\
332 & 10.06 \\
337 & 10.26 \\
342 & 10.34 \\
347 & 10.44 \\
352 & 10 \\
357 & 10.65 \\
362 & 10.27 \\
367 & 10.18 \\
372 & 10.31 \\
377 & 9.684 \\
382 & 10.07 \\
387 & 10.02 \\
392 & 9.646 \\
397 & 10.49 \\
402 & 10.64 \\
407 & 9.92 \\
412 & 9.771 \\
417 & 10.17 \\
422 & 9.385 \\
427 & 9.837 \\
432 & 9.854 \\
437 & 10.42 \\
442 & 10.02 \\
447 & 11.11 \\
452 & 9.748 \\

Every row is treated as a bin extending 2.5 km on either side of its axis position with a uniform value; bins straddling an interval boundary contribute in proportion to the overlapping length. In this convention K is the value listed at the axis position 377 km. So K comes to 9.684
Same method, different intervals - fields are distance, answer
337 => 10.26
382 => 10.07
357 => 10.65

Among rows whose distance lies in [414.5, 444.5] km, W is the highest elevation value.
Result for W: 10.42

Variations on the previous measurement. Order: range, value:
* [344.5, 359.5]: 10.65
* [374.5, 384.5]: 10.07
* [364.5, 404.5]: 10.64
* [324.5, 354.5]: 10.61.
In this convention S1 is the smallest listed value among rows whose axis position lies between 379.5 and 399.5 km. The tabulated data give 9.646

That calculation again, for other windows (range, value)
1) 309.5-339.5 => 9.566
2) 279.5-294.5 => 9.448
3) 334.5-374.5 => 10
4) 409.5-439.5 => 9.385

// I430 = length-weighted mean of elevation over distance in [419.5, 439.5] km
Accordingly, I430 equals 9.87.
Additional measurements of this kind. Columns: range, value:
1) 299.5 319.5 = 10.2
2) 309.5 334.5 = 10.3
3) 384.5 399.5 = 10.1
